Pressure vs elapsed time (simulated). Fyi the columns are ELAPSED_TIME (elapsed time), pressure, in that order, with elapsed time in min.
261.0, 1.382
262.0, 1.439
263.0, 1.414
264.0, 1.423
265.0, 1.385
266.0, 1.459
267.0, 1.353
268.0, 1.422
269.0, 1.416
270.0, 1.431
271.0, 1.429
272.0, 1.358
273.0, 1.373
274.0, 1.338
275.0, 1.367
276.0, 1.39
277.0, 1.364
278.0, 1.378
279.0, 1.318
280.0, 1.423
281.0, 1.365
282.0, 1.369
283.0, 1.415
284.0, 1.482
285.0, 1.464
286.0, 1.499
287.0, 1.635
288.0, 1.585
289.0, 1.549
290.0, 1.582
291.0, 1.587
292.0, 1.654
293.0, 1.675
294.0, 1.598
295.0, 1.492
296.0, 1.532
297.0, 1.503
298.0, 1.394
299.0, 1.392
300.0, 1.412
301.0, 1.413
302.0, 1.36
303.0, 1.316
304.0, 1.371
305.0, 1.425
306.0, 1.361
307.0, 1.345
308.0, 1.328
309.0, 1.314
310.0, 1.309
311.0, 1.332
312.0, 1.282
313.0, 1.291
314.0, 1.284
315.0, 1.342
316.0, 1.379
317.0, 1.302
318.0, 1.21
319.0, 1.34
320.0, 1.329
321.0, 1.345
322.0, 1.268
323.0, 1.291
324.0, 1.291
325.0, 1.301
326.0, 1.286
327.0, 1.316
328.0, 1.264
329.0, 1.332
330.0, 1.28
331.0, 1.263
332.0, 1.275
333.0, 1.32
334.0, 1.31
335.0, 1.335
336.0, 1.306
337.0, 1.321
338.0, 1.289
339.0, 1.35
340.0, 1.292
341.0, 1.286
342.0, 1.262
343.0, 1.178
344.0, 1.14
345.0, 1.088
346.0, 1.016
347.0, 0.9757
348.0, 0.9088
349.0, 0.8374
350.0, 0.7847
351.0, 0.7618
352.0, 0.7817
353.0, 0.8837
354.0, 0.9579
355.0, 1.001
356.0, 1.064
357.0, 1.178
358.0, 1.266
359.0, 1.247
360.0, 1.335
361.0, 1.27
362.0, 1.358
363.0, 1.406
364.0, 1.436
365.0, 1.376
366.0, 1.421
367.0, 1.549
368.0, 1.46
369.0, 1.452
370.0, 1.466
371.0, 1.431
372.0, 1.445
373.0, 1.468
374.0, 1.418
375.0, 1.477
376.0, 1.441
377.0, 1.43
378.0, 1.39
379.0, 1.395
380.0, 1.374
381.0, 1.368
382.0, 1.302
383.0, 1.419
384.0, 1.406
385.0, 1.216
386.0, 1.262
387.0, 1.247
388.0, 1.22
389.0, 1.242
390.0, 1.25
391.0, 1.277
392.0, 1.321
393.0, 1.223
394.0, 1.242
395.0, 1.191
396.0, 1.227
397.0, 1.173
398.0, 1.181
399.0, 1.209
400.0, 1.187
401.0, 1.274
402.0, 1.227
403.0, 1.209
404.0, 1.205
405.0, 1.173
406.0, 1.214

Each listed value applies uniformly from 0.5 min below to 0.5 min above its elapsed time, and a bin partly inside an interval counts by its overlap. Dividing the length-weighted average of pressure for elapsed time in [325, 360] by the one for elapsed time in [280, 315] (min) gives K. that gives 0.8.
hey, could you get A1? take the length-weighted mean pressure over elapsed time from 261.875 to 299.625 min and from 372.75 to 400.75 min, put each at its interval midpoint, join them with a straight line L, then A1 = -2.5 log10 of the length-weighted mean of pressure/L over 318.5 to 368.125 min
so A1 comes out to 0.125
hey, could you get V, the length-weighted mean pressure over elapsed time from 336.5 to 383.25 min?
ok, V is 1.25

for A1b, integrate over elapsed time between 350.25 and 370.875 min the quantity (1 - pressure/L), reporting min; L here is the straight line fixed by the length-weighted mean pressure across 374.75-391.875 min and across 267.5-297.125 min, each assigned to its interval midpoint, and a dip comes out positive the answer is 2.0 min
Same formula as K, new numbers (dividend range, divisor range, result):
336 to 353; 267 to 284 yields 0.78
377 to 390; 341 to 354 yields 1.35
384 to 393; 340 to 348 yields 1.12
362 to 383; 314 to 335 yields 1.09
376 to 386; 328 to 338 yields 1.05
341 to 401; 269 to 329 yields 0.89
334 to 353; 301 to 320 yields 0.83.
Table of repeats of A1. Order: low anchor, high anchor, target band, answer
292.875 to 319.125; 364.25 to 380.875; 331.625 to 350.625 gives 0.20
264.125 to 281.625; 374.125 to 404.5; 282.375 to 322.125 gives -0.04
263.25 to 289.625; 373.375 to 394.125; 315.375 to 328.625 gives 0.07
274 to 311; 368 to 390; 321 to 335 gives 0.09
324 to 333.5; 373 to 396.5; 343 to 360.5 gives 0.27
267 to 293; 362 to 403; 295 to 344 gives 0.06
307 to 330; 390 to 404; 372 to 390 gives -0.10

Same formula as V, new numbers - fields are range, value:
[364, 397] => 1.35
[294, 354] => 1.26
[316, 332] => 1.3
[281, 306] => 1.48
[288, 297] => 1.58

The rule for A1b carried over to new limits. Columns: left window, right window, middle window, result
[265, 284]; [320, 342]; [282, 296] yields -1.9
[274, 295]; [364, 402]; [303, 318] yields 1.2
